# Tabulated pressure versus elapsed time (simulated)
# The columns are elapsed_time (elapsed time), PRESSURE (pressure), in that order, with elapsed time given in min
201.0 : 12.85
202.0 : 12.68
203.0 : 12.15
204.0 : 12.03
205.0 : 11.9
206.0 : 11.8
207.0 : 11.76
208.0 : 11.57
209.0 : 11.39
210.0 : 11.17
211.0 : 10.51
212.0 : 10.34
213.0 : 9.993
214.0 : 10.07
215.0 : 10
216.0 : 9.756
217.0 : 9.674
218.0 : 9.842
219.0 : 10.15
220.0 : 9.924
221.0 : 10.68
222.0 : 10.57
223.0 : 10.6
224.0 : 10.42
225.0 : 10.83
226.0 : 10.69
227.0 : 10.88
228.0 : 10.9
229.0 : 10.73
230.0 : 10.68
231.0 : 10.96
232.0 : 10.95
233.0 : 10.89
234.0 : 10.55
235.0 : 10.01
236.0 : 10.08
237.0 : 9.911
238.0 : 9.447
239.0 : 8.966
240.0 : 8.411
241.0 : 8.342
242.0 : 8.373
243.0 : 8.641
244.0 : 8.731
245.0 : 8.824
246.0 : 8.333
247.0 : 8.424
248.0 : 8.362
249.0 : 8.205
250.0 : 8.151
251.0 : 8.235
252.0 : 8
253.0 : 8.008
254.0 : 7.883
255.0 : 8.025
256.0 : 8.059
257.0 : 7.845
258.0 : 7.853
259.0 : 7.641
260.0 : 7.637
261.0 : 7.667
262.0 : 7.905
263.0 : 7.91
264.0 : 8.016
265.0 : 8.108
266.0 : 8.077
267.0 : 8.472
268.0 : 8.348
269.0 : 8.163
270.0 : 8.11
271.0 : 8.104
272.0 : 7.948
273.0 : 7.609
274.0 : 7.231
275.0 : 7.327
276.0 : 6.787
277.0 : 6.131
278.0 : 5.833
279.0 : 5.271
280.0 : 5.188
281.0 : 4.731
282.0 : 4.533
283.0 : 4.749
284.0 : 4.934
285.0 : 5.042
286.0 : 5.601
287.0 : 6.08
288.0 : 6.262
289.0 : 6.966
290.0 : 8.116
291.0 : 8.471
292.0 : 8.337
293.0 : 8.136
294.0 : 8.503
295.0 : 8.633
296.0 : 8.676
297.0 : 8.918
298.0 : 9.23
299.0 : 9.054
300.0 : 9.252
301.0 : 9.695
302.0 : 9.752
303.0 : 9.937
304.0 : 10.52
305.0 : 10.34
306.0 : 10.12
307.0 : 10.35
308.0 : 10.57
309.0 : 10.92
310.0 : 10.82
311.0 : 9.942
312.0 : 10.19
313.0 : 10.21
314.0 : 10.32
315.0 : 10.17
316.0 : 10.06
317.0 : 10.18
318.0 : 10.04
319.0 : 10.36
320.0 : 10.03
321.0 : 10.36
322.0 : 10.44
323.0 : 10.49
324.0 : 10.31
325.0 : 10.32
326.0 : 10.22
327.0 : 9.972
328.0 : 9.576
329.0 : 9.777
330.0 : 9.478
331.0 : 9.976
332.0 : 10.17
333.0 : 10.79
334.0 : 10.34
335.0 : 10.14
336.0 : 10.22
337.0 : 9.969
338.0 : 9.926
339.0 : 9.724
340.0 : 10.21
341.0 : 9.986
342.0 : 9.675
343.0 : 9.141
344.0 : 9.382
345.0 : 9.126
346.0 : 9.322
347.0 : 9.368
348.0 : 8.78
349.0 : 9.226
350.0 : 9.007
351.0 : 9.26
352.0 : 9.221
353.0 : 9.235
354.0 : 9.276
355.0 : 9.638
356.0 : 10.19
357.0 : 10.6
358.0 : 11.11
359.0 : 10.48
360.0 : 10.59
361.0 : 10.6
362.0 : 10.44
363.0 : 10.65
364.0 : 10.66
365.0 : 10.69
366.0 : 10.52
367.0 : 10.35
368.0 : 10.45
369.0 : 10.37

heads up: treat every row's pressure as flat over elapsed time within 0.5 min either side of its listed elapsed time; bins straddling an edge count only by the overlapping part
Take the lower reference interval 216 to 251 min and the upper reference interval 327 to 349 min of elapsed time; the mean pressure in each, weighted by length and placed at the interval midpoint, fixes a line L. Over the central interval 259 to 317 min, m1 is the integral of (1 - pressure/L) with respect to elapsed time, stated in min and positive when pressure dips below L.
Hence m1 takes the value 9.4 min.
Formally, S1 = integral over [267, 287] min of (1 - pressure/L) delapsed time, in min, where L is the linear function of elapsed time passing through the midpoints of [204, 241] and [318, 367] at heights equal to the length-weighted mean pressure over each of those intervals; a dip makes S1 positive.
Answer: 7.4 min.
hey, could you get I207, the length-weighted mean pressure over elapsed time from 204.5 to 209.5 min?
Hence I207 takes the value 11.7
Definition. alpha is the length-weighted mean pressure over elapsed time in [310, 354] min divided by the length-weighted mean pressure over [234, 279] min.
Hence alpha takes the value 1.2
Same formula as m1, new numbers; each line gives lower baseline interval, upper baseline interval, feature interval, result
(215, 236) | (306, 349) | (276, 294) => 7.02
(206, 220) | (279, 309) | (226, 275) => 3.28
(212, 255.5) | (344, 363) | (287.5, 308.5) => 1.38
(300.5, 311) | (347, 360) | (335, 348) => 0.25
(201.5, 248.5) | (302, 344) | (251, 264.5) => 3.07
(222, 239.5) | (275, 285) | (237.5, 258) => 0.81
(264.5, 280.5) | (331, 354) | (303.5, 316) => -2.66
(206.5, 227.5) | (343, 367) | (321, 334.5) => -0.20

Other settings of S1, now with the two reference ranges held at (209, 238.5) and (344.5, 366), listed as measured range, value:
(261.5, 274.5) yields 2.8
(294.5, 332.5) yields 0.3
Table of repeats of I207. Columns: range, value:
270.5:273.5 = 7.89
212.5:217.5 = 9.9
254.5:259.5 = 7.88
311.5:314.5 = 10.2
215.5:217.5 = 9.71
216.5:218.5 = 9.76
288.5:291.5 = 7.85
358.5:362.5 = 10.5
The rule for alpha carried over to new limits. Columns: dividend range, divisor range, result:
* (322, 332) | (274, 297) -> 1.52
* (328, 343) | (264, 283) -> 1.43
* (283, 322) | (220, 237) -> 0.85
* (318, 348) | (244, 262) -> 1.23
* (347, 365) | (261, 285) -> 1.44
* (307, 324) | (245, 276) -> 1.29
